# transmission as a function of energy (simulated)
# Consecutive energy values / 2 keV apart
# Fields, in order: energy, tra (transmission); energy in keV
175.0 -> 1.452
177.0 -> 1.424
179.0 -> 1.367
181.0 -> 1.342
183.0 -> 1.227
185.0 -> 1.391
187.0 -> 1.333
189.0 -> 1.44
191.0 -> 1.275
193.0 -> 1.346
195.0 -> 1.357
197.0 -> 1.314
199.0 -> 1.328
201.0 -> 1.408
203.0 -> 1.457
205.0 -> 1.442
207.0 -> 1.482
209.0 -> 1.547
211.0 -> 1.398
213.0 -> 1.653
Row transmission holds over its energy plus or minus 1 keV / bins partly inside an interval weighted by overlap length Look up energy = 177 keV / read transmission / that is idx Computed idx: 1.424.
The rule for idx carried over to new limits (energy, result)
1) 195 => 1.357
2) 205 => 1.442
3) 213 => 1.653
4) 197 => 1.314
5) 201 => 1.408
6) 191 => 1.275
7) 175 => 1.452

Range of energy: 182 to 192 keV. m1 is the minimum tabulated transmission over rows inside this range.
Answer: 1.227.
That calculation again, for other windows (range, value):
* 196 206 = 1.314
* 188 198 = 1.275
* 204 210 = 1.442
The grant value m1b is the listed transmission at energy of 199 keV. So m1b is 1.328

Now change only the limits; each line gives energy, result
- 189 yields 1.44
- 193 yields 1.346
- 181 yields 1.342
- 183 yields 1.227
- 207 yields 1.482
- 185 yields 1.391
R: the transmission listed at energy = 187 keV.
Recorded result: 1.333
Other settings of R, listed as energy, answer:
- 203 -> 1.457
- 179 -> 1.367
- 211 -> 1.398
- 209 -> 1.547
